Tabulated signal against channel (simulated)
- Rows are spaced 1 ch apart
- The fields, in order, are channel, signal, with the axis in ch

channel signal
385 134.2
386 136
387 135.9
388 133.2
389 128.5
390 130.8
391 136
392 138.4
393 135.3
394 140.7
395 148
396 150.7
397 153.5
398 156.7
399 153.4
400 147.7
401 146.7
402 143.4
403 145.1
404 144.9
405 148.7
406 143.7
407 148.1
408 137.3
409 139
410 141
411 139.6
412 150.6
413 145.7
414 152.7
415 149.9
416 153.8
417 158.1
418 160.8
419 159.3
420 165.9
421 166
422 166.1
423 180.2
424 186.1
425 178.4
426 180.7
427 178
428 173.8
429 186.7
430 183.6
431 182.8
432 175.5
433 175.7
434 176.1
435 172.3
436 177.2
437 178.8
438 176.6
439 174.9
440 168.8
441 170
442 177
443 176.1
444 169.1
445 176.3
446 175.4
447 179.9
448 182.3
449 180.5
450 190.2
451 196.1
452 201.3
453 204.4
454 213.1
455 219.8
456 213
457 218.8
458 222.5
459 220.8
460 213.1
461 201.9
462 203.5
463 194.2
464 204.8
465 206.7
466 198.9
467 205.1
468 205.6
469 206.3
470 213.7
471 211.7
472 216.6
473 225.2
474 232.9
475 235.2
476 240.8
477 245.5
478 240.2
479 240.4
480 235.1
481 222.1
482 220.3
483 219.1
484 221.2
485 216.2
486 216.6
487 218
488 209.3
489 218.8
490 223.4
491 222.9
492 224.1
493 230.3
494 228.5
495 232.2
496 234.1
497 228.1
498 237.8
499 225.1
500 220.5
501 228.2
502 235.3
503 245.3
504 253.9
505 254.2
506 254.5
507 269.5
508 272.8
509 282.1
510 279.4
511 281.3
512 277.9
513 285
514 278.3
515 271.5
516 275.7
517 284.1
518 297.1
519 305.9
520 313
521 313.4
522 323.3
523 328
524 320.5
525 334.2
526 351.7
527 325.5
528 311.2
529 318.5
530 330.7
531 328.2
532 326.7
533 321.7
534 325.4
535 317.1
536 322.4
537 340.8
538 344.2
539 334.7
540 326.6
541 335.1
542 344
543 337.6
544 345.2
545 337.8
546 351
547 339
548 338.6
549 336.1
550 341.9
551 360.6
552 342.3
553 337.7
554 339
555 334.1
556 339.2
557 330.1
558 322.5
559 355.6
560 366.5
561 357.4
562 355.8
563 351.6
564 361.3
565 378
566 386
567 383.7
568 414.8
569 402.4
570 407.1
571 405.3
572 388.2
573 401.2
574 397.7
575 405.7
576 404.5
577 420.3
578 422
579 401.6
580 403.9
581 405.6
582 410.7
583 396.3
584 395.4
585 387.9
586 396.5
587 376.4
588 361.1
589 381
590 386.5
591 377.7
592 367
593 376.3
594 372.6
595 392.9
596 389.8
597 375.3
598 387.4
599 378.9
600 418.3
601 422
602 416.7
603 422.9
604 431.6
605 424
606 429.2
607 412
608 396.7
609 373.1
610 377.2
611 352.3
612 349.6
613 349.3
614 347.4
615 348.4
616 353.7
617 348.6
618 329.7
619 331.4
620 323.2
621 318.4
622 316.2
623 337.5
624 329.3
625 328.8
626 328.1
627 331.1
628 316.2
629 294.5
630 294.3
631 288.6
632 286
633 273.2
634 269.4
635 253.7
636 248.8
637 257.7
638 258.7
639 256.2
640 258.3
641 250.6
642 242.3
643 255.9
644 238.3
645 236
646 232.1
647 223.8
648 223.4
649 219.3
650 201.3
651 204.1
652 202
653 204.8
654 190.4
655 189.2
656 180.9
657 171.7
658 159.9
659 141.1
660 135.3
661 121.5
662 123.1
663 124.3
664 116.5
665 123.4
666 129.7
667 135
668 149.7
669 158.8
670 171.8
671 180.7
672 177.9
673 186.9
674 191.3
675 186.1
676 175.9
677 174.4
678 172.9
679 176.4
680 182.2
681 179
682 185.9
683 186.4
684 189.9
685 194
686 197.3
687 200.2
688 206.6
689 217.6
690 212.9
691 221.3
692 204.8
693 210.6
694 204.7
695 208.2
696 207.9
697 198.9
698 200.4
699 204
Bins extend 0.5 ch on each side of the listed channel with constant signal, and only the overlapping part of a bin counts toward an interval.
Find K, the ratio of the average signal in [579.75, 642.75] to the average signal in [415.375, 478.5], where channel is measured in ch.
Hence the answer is 1.8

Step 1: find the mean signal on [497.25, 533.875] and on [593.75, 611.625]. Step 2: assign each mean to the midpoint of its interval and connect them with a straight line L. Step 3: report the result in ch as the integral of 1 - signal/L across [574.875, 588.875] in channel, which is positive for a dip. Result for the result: -1.0 ch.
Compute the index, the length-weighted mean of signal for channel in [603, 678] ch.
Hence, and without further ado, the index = 255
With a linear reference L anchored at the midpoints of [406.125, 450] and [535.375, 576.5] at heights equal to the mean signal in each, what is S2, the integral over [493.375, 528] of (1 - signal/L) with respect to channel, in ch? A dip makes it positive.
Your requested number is 2.0 ch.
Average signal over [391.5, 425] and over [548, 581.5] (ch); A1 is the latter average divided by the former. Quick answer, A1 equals 2.46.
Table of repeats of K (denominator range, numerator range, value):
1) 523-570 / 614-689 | 0.66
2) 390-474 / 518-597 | 2.04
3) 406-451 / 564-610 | 2.35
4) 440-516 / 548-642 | 1.61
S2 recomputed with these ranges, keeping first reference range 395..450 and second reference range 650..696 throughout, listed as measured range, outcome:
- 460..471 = -2.5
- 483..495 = -3.8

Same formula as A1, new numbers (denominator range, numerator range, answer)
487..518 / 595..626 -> 1.49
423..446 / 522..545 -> 1.87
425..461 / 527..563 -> 1.80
